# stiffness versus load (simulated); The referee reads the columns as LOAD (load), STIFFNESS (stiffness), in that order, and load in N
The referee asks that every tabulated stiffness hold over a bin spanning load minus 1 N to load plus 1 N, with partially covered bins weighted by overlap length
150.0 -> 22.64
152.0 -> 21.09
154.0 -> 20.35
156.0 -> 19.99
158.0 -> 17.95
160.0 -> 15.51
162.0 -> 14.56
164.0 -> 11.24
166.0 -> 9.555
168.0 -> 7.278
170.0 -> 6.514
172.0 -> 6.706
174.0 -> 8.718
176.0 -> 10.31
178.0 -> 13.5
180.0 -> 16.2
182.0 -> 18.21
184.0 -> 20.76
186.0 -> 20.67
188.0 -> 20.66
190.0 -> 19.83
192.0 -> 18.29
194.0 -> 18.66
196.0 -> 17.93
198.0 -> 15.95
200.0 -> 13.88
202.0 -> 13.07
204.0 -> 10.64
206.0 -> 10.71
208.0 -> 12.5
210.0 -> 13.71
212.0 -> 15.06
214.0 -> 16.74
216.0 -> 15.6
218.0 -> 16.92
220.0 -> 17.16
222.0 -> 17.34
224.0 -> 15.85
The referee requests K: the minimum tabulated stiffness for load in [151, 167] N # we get 9.555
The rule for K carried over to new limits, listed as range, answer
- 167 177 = 6.514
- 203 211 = 10.64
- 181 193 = 18.21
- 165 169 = 7.278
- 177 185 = 13.5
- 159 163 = 14.56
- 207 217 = 12.5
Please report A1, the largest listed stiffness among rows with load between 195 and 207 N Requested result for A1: 17.93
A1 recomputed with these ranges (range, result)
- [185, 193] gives 20.67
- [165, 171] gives 9.555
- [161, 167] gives 14.56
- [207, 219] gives 16.92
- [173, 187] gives 20.76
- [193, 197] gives 18.66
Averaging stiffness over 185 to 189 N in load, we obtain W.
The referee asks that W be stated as 20.7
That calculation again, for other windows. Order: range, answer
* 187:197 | 19.1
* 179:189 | 19.3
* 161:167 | 11.8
